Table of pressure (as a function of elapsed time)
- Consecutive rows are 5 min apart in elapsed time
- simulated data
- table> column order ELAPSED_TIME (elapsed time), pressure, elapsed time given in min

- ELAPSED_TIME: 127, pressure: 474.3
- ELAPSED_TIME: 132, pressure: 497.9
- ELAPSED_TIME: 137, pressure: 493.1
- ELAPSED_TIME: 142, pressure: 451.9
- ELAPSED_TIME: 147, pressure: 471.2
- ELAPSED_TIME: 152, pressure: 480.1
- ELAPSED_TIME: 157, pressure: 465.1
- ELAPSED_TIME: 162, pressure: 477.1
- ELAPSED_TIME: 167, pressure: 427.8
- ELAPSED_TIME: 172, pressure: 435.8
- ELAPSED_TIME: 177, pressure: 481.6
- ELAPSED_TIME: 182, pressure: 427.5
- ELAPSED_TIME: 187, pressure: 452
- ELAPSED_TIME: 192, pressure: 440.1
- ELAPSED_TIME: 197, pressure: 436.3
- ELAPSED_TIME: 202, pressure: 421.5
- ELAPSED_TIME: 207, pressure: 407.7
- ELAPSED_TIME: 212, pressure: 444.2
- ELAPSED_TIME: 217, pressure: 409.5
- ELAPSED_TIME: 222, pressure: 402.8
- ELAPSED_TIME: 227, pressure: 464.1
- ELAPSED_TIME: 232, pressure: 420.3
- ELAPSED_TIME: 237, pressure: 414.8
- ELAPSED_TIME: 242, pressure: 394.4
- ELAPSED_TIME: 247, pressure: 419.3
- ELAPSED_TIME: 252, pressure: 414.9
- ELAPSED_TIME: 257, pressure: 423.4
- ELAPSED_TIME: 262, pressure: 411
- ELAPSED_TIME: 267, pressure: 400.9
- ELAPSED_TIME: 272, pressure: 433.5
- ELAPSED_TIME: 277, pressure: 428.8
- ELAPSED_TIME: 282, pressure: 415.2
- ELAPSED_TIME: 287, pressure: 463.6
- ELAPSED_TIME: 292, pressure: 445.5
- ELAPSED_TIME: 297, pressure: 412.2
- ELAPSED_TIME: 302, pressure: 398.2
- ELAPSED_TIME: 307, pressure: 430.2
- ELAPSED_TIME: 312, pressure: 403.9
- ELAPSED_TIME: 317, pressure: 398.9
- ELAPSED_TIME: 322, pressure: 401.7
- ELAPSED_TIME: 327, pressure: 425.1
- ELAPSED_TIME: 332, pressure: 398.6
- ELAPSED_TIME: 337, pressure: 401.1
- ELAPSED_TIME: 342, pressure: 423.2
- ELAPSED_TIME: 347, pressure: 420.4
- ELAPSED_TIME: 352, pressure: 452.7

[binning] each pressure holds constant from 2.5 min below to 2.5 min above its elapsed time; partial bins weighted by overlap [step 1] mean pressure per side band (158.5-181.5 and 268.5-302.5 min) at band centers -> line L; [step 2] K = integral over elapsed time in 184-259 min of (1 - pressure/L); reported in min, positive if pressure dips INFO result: 3.1 min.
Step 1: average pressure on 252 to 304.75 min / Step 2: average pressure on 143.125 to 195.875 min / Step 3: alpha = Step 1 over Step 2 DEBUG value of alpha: 0.93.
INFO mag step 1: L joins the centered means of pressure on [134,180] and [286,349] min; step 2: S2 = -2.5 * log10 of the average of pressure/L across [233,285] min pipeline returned 0.04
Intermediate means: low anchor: 465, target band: 416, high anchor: 416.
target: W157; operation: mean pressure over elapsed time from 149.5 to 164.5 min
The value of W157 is 474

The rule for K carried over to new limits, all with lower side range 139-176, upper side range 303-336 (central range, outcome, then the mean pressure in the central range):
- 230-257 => 1.19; 414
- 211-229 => 0.50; 428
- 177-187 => 0.11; 447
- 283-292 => -0.68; 451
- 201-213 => 0.59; 422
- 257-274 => 0.40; 416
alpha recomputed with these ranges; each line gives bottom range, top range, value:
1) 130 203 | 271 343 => 0.91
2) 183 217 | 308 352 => 0.96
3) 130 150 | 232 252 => 0.86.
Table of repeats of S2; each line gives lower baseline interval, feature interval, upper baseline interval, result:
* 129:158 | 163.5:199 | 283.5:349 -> 0.05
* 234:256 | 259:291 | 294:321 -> -0.04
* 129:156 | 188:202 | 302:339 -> 0.05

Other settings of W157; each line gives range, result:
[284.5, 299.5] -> 440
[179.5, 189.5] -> 440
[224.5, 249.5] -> 423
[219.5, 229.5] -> 433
